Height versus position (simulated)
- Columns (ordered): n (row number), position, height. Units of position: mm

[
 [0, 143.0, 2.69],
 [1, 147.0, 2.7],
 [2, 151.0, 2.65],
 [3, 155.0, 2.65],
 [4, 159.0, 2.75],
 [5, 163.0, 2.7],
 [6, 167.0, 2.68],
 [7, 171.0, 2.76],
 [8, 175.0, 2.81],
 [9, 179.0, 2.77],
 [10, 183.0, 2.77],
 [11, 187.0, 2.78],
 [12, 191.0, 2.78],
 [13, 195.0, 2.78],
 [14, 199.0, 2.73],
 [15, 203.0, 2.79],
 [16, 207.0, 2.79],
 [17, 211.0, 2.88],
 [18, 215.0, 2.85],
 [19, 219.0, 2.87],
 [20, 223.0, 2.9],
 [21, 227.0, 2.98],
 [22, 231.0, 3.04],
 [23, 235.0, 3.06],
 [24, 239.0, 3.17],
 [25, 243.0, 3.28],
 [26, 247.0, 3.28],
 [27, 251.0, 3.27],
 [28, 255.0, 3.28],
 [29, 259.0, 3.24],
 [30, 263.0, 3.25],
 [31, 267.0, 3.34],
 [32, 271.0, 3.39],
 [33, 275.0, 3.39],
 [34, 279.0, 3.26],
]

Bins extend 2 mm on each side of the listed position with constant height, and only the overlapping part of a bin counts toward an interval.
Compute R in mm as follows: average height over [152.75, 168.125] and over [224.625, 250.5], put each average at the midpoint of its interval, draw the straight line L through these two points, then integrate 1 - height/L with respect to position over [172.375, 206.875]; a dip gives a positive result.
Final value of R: 1.0 mm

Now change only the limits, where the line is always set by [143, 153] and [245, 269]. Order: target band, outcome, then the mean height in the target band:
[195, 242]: 2.3 mm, 2.92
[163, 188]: 0.6 mm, 2.76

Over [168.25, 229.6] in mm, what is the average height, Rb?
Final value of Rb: 2.82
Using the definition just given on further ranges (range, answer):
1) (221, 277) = 3.21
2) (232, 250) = 3.19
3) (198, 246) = 2.96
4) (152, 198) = 2.75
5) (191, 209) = 2.77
